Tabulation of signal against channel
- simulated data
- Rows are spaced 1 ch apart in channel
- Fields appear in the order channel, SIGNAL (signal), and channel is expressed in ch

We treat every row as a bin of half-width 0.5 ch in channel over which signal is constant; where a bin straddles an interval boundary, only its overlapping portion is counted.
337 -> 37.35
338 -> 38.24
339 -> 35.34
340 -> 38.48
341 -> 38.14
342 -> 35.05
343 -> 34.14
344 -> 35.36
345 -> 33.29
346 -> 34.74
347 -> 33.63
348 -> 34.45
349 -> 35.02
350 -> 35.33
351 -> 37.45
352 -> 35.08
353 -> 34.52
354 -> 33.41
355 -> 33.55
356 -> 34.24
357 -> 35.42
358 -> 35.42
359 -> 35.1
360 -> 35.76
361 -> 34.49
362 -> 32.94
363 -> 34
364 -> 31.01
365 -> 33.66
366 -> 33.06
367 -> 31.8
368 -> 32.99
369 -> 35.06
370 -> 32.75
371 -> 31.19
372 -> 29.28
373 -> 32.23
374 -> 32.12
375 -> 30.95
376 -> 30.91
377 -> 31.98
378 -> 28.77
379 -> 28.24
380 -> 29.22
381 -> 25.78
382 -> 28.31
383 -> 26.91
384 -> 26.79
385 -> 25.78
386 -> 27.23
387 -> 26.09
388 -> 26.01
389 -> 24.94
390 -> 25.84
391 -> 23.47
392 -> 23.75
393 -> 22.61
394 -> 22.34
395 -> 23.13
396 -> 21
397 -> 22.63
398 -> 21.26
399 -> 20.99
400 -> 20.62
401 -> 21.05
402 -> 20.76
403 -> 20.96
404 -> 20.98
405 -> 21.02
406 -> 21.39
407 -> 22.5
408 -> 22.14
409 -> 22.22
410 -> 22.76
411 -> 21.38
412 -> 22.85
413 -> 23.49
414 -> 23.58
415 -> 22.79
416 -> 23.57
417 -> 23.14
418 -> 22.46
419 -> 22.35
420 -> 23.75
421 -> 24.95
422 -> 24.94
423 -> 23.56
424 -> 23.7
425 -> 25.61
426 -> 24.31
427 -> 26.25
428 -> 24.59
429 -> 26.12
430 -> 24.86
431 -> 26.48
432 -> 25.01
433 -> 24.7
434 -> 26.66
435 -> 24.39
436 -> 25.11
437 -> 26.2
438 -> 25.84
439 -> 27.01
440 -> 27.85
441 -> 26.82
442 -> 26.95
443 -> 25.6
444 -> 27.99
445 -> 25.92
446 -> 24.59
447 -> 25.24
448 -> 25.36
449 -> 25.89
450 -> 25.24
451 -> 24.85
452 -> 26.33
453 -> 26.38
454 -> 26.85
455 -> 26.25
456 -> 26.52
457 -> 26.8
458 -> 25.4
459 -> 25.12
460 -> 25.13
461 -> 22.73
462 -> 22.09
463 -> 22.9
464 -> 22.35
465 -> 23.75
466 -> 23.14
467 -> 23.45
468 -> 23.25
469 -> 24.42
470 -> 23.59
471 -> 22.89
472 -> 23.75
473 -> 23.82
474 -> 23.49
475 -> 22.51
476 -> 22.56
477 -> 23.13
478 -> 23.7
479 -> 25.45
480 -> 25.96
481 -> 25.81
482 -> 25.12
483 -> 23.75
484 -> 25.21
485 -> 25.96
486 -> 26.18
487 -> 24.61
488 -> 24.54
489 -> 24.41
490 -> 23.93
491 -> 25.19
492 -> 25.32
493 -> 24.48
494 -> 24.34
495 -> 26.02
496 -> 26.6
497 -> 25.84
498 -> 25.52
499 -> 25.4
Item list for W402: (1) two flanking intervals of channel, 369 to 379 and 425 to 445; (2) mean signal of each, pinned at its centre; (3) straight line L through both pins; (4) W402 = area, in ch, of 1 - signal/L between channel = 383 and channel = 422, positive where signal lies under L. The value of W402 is 7.6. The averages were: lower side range 31.2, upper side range 25.9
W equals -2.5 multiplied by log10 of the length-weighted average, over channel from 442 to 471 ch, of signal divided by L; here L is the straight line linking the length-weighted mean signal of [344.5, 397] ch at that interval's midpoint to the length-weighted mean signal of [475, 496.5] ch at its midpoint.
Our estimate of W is 0.06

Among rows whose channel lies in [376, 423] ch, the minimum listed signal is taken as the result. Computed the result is 20.62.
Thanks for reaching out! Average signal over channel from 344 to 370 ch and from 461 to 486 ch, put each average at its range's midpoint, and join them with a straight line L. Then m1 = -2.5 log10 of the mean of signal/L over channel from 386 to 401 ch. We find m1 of 0.31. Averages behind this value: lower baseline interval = 34.2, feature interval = 23.3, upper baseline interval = 23.9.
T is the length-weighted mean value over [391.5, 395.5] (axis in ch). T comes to 23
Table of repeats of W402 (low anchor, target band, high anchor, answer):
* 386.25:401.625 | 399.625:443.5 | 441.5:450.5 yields 1.16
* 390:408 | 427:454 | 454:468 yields -2.68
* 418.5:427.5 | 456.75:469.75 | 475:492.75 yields 0.40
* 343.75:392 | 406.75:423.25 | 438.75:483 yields 2.94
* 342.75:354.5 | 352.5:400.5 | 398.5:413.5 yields -1.07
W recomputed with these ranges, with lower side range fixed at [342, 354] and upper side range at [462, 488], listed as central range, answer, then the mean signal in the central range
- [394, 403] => 0.38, 21.5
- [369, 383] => 0.08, 30.2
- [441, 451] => 0.03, 25.9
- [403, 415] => 0.31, 22.2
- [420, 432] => 0.13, 25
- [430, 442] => 0.05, 26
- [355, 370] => -0.01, 33.9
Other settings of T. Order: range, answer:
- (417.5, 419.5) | 22.4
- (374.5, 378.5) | 30.7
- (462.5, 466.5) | 23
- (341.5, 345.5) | 34.5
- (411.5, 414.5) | 23.3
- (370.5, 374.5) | 31.2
